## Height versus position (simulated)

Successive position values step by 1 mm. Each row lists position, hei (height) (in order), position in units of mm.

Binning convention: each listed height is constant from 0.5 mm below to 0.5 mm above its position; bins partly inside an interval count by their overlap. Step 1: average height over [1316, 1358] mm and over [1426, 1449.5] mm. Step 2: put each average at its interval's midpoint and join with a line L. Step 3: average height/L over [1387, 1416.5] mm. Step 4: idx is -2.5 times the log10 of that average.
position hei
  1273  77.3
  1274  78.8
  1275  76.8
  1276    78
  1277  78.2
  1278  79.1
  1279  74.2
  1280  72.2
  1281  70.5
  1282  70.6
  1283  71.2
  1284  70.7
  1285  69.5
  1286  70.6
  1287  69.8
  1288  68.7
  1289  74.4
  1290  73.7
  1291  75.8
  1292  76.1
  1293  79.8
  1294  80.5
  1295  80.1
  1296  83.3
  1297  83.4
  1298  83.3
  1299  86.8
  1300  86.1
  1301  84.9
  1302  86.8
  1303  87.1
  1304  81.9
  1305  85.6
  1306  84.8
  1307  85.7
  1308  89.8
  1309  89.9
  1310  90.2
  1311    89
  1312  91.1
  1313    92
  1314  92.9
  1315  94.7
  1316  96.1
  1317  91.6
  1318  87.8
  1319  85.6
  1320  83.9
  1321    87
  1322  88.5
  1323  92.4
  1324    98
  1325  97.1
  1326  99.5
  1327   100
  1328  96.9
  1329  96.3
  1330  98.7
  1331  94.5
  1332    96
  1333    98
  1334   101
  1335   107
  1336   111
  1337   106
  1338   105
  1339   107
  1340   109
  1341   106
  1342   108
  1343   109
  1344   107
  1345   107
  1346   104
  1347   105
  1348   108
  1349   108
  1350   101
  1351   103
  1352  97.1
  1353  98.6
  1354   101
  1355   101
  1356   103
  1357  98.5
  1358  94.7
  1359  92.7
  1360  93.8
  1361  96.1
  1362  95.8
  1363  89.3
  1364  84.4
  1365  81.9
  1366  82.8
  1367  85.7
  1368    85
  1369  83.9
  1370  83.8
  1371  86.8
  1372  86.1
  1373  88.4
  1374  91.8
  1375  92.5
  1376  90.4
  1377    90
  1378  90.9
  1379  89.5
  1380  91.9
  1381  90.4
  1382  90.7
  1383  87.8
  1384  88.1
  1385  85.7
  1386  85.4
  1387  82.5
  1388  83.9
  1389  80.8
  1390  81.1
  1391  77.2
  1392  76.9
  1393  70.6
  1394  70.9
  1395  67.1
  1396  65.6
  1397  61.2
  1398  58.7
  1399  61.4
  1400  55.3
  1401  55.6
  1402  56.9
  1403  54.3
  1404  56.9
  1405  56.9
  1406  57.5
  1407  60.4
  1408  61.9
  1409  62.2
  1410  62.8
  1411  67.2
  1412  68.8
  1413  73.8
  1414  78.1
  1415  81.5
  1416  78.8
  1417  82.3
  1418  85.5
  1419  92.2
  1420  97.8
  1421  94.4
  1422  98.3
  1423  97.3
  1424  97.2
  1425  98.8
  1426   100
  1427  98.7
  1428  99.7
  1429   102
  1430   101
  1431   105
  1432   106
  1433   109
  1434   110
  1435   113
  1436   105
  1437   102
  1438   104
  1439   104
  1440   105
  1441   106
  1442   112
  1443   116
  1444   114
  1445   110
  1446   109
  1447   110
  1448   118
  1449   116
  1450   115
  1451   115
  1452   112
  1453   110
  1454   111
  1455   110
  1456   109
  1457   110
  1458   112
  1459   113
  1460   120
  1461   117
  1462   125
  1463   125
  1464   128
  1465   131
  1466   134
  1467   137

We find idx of 0.48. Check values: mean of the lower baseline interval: 100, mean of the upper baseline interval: 107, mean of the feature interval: 67.3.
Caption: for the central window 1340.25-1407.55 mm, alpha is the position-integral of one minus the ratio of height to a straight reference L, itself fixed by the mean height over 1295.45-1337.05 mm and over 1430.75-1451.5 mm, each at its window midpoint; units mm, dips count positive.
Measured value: 9.4 mm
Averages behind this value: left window 91.8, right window 110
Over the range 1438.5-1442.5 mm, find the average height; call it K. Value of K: 107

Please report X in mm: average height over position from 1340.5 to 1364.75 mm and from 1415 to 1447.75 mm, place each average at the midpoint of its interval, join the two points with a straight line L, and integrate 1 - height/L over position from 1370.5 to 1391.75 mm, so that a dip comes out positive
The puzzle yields 2.9 mm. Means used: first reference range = 100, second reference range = 102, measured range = 87.1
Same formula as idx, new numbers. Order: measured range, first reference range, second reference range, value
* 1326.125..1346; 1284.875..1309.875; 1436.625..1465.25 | -0.16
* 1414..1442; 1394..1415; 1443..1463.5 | -0.13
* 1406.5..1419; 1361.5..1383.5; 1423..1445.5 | 0.34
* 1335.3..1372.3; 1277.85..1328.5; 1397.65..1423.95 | -0.24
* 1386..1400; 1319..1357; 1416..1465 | 0.40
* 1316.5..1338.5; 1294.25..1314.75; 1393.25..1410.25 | -0.20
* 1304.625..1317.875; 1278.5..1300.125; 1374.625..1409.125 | -0.19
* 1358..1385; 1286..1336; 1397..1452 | 0.00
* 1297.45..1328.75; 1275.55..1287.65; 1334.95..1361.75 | -0.04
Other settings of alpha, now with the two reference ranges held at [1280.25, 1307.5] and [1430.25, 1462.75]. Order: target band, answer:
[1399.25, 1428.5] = 7.7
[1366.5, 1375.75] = 0.8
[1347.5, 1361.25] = -1.3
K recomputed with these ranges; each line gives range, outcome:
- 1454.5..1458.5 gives 110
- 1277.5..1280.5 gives 75.2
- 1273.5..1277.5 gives 78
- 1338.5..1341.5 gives 107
